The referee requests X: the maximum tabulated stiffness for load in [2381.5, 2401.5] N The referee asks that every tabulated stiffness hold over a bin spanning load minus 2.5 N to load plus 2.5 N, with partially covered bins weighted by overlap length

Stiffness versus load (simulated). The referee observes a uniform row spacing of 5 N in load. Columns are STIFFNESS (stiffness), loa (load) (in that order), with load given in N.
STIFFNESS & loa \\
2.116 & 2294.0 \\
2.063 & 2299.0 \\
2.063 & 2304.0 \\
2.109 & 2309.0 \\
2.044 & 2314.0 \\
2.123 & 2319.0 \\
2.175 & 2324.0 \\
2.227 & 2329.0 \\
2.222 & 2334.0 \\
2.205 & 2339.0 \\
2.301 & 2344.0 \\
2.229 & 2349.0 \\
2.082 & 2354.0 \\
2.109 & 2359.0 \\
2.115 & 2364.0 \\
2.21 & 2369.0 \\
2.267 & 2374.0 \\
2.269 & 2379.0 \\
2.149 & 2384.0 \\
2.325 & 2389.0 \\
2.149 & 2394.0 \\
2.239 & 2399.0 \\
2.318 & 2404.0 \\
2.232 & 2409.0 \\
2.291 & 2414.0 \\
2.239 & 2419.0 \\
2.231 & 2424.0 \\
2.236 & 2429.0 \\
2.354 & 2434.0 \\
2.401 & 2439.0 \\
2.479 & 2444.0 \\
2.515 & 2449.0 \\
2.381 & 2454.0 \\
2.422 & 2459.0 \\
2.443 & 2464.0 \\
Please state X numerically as 2.325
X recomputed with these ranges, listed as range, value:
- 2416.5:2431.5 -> 2.239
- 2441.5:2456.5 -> 2.515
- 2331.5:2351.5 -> 2.301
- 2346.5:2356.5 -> 2.229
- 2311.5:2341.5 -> 2.227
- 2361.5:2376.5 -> 2.267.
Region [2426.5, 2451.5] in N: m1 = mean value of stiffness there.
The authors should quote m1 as 2.4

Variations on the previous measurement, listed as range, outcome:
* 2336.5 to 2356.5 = 2.2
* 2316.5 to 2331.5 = 2.17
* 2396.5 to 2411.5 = 2.26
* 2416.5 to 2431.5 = 2.24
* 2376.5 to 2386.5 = 2.21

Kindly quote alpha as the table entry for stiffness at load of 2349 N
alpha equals 2.229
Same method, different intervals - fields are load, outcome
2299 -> 2.063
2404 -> 2.318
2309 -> 2.109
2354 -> 2.082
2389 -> 2.325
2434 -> 2.354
